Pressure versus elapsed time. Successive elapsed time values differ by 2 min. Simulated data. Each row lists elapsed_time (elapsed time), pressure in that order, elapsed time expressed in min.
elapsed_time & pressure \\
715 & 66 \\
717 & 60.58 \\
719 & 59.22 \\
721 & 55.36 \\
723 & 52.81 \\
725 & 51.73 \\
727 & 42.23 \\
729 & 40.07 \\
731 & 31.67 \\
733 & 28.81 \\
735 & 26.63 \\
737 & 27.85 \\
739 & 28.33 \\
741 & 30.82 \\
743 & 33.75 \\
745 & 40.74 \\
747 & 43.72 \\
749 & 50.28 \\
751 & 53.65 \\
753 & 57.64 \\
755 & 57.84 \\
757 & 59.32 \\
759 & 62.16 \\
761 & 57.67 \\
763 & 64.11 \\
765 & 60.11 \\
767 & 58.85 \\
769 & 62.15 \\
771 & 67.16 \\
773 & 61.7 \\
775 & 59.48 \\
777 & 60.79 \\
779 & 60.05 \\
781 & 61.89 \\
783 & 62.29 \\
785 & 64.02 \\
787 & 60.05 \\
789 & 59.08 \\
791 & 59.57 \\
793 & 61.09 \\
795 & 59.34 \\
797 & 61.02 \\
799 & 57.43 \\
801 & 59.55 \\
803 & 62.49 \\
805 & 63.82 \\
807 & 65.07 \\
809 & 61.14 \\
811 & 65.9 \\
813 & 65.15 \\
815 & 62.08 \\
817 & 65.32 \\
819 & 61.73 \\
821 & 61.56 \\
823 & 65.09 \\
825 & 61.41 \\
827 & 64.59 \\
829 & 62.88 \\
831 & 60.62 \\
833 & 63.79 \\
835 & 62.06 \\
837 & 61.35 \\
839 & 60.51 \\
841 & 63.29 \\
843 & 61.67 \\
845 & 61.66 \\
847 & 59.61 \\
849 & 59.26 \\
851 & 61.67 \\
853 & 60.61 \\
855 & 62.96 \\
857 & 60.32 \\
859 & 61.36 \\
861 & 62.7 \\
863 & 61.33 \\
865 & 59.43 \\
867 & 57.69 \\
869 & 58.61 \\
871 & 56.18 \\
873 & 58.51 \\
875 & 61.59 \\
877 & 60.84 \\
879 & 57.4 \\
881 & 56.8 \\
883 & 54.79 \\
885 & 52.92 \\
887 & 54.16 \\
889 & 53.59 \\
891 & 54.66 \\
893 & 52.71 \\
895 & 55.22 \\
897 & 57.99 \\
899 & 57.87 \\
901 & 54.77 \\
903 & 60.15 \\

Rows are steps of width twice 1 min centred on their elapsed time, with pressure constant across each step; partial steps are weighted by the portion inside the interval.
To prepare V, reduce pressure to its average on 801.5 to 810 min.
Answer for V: 62.9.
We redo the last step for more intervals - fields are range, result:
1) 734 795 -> 53.9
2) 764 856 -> 61.8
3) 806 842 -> 63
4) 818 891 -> 60.1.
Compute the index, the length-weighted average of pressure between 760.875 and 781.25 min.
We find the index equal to 61.4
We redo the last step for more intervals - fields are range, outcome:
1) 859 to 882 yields 59.3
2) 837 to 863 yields 61.3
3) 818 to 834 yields 62.7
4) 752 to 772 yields 60.7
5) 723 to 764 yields 44.7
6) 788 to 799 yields 59.8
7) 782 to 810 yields 61.1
